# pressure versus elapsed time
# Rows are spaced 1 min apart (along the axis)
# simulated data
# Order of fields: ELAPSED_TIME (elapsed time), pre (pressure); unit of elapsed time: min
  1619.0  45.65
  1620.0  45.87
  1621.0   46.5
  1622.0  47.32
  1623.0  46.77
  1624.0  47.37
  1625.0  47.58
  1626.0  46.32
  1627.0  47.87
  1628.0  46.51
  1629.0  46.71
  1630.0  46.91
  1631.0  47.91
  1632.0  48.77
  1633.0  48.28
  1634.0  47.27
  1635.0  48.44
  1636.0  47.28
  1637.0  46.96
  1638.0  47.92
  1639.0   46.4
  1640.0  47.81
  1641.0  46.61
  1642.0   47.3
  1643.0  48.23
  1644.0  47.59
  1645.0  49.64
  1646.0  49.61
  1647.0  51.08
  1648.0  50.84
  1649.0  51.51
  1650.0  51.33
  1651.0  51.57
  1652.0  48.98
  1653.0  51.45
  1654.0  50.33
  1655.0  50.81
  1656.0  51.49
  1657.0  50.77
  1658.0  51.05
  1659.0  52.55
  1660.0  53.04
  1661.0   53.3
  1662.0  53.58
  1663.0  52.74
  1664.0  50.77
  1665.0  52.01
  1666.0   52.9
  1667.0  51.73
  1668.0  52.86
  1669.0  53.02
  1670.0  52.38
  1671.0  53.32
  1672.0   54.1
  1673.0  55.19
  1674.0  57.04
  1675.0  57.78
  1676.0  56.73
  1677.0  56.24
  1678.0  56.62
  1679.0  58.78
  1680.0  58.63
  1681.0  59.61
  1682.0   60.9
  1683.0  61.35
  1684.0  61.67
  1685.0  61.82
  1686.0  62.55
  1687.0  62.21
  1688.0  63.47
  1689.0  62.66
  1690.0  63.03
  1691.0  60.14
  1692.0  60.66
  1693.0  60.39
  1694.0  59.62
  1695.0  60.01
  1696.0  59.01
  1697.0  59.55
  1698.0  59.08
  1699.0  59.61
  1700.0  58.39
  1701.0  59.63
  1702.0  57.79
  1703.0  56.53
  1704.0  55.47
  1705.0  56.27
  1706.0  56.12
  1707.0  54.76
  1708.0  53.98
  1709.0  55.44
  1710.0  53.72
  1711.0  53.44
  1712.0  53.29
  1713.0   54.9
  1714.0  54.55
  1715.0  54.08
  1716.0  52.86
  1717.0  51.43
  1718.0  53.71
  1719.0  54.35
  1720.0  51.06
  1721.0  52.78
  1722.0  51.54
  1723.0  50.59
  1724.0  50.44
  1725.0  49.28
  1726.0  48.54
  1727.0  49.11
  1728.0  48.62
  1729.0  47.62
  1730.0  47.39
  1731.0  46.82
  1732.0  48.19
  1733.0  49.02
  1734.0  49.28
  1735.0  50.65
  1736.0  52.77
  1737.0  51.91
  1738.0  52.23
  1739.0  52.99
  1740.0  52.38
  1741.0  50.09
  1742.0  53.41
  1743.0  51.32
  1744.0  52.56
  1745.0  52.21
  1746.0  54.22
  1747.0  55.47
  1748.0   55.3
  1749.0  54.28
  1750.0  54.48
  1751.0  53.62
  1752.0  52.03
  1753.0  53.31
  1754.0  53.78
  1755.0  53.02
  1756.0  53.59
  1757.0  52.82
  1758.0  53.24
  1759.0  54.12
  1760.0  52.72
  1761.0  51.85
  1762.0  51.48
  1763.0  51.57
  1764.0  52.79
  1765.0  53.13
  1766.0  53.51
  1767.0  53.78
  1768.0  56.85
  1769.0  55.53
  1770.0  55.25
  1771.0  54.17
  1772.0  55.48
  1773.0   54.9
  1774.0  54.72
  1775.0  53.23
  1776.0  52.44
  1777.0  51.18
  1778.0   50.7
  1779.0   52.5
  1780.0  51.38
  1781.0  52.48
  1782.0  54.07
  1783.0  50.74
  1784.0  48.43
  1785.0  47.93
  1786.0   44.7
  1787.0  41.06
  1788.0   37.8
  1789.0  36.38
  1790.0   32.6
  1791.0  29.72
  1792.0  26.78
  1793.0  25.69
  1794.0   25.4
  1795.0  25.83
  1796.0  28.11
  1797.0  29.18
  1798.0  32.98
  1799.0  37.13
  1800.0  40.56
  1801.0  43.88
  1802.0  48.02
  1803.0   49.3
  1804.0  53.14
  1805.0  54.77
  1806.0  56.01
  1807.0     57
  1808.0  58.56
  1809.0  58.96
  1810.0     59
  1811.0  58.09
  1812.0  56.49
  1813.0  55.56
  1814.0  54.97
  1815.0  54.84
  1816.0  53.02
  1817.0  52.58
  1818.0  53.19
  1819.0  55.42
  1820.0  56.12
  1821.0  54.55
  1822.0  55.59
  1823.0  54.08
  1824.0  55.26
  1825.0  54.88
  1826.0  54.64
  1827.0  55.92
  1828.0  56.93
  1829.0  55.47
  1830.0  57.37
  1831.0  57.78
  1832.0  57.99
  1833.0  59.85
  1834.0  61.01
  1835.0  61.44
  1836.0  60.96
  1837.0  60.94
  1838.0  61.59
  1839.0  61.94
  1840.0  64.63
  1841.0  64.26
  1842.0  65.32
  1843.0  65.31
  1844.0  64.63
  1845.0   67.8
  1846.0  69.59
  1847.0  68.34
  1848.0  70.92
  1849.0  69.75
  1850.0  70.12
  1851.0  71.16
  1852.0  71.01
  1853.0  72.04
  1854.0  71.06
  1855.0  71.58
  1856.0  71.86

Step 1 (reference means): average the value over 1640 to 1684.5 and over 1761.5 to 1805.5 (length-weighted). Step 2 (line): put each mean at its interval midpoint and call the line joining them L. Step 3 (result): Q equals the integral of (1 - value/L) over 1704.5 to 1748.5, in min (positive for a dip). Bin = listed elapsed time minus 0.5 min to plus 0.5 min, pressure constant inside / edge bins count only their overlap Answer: -2.6 min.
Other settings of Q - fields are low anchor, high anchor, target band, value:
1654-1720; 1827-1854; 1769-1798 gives 8.3 min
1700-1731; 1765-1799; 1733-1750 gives -1.0 min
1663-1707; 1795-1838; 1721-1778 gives 3.2 min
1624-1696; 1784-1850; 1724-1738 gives 0.9 min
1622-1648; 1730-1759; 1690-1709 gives -2.9 min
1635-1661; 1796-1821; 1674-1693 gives -3.9 min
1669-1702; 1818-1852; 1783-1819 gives 9.3 min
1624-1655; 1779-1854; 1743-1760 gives -0.6 min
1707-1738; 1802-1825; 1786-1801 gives 5.9 min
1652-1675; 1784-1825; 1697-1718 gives -2.1 min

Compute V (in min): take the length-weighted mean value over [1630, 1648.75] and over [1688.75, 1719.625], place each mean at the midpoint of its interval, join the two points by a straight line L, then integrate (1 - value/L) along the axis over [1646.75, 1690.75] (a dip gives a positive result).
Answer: -2.5 min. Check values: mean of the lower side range 48.2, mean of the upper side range 56.8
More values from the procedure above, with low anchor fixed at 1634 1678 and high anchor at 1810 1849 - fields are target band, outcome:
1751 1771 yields 1.0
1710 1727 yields 0.6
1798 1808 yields 1.6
